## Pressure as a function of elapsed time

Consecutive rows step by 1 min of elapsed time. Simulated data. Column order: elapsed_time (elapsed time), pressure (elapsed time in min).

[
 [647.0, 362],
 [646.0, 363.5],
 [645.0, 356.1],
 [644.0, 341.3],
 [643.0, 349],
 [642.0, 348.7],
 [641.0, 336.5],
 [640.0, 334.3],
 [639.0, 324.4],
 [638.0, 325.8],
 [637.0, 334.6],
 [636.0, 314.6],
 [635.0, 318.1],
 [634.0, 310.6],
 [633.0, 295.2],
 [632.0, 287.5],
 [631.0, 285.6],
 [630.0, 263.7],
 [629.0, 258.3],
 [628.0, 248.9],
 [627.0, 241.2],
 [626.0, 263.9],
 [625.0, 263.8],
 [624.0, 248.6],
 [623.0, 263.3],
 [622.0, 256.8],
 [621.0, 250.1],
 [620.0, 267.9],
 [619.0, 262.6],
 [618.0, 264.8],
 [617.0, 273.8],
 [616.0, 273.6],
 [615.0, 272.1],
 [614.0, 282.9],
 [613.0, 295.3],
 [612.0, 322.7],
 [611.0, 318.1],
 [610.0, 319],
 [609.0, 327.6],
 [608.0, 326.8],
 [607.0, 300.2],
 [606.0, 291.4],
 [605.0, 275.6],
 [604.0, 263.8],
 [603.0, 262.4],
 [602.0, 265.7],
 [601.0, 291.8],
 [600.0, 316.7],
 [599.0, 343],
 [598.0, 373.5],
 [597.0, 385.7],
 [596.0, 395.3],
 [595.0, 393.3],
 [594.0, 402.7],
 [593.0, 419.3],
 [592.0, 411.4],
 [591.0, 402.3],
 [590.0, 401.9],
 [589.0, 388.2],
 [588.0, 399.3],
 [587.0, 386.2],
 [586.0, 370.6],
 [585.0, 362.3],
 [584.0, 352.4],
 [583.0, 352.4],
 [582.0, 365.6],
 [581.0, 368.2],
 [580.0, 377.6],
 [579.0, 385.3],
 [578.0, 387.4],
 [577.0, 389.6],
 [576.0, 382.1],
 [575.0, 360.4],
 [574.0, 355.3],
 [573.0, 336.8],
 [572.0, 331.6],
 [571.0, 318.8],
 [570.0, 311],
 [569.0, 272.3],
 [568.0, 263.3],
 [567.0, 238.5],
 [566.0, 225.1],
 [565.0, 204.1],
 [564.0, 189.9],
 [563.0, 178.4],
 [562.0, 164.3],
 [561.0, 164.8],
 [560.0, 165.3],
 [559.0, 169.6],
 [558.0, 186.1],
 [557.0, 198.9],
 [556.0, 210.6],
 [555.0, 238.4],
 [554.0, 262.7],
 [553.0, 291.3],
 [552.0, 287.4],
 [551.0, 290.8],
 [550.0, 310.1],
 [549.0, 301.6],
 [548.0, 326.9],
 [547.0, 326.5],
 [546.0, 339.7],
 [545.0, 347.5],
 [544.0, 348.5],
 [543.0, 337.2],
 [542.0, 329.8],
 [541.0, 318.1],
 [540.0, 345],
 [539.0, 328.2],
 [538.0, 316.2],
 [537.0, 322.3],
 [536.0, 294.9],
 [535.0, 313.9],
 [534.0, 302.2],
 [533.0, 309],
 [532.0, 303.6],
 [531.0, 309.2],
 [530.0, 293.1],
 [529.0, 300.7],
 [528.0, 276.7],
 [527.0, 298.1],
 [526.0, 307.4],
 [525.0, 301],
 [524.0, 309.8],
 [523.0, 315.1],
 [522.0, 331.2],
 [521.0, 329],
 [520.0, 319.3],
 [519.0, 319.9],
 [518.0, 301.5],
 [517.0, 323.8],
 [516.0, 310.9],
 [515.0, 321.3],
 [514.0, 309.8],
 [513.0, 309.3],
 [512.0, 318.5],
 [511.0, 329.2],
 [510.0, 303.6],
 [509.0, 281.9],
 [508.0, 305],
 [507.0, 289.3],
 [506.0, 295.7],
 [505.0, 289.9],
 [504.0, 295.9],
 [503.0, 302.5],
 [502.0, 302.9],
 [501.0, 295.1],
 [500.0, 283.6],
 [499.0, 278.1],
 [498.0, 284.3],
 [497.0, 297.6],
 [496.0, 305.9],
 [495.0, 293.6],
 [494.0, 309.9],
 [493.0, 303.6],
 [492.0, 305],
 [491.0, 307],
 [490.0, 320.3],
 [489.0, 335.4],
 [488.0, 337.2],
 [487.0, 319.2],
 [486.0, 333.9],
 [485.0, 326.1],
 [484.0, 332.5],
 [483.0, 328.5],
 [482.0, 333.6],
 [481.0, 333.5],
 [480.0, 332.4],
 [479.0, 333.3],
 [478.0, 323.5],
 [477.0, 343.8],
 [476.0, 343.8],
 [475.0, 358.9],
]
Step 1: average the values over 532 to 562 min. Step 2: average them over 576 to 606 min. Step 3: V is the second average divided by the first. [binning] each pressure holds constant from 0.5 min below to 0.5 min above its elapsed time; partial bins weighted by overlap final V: 1.27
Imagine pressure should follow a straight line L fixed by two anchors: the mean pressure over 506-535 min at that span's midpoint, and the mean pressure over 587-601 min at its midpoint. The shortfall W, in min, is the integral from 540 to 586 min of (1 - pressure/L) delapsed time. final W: 7.4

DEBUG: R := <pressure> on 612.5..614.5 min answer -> 289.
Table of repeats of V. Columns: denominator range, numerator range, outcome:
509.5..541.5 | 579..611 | 1.13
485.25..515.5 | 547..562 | 0.80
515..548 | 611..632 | 0.85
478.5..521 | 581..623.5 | 1.05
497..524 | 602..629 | 0.91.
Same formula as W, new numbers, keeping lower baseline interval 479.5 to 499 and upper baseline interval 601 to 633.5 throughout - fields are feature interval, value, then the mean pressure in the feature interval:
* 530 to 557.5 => -0.31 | 304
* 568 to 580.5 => -2.41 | 347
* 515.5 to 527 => -0.28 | 315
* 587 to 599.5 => -4.70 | 393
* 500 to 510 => 0.54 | 295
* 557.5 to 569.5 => 3.77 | 202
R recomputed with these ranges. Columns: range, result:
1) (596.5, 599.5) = 367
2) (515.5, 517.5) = 317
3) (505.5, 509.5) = 293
